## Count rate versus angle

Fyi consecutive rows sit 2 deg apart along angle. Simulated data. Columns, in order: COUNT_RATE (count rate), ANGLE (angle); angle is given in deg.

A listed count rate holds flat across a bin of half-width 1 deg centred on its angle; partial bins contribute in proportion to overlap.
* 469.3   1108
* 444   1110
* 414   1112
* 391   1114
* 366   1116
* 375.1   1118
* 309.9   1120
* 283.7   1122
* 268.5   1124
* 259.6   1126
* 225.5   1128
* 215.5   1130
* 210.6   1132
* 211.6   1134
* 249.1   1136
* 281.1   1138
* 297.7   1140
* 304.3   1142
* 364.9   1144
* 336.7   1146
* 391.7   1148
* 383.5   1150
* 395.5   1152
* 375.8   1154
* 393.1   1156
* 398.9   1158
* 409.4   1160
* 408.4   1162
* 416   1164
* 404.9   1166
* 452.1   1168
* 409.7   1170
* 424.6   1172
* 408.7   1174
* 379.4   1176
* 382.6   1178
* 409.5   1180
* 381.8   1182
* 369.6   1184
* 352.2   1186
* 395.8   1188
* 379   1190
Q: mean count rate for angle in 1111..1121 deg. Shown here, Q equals 371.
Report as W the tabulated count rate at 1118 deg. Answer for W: 375.1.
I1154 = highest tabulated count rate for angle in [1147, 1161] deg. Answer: 409.4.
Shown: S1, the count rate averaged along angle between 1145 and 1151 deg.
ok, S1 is 371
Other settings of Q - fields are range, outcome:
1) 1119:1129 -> 269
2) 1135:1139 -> 265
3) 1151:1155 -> 386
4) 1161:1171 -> 418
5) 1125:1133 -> 228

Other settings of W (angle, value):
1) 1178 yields 382.6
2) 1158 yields 398.9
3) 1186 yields 352.2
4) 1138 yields 281.1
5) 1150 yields 383.5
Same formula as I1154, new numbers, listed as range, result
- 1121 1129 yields 283.7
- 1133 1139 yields 281.1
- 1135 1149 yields 391.7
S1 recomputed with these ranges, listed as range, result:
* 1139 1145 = 322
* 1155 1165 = 405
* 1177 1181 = 396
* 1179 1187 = 378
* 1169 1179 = 401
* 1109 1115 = 416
